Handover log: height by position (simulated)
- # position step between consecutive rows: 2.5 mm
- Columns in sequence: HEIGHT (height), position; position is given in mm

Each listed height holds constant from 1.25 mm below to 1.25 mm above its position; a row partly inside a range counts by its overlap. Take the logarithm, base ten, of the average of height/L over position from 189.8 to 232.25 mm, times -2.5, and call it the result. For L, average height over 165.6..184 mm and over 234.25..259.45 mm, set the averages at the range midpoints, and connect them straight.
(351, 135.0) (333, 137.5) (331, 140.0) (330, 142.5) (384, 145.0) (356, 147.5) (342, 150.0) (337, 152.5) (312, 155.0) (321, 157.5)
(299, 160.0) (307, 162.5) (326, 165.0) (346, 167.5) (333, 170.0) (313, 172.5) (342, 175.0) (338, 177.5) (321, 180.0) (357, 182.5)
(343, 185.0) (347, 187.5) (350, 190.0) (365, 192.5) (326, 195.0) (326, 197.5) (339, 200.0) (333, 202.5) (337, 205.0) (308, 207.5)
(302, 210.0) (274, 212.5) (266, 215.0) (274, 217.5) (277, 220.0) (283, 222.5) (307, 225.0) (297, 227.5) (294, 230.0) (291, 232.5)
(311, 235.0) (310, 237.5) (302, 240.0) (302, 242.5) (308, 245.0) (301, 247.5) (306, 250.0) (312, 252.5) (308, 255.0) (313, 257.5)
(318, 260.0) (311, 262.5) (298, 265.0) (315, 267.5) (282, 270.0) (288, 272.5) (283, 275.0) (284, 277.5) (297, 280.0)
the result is 0.05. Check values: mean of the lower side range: 335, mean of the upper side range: 308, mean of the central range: 308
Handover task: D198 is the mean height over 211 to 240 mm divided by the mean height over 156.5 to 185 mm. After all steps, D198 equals 0.88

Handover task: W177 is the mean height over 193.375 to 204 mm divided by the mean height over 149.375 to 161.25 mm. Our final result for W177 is 1.0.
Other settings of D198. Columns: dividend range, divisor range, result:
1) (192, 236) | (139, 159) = 0.90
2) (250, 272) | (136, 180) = 0.92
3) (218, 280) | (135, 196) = 0.89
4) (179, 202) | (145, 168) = 1.04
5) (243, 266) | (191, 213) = 0.95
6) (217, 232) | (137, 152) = 0.84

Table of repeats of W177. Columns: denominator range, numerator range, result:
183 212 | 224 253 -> 0.91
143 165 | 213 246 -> 0.88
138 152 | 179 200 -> 0.99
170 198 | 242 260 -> 0.91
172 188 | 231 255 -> 0.90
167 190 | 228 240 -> 0.89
